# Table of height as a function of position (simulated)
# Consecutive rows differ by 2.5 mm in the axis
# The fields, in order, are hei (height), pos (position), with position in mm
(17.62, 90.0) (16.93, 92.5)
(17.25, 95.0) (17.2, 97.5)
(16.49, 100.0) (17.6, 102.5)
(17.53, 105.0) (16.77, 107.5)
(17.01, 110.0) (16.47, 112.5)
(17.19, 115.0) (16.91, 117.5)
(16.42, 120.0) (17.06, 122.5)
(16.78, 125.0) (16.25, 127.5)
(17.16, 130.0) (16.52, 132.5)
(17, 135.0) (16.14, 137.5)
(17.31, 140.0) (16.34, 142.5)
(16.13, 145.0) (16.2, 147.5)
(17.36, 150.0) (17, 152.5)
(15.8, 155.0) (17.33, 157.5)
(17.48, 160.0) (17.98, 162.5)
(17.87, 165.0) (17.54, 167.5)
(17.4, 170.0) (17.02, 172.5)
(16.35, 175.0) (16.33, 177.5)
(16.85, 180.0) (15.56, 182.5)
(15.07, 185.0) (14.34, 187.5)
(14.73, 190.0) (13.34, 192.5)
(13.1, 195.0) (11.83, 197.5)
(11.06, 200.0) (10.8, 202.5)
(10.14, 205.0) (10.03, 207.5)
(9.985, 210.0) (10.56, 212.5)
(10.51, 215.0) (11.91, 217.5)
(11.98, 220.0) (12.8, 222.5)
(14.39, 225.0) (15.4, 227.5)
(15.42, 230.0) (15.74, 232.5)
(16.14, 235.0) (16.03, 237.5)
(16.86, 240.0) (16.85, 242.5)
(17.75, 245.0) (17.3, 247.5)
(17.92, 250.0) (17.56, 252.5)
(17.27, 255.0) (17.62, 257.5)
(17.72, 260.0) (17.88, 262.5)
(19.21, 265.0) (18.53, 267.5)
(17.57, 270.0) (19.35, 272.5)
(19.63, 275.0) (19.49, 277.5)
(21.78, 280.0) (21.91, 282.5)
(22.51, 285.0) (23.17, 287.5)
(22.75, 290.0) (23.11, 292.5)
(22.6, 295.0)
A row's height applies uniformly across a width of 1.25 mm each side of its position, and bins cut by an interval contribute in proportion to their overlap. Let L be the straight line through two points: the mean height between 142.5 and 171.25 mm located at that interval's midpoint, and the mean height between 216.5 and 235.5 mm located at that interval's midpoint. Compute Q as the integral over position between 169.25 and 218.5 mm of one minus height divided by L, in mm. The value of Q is 7.2 mm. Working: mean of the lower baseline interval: 17.1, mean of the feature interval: 13.3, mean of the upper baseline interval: 14.2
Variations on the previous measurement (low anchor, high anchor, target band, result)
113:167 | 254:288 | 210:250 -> 8.8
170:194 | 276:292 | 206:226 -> 7.1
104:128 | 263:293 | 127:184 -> 3.0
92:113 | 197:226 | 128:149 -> -2.0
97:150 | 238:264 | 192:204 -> 3.7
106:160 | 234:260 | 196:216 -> 7.5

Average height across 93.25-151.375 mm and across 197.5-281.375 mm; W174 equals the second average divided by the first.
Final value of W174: 0.92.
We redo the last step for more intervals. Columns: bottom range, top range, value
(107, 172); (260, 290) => 1.19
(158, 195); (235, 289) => 1.16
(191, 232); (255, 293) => 1.64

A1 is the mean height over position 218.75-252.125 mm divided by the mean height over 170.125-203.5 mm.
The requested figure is 1.09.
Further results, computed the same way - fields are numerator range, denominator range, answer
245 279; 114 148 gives 1.09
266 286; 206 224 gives 1.80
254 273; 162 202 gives 1.19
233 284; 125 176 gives 1.08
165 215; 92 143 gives 0.82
